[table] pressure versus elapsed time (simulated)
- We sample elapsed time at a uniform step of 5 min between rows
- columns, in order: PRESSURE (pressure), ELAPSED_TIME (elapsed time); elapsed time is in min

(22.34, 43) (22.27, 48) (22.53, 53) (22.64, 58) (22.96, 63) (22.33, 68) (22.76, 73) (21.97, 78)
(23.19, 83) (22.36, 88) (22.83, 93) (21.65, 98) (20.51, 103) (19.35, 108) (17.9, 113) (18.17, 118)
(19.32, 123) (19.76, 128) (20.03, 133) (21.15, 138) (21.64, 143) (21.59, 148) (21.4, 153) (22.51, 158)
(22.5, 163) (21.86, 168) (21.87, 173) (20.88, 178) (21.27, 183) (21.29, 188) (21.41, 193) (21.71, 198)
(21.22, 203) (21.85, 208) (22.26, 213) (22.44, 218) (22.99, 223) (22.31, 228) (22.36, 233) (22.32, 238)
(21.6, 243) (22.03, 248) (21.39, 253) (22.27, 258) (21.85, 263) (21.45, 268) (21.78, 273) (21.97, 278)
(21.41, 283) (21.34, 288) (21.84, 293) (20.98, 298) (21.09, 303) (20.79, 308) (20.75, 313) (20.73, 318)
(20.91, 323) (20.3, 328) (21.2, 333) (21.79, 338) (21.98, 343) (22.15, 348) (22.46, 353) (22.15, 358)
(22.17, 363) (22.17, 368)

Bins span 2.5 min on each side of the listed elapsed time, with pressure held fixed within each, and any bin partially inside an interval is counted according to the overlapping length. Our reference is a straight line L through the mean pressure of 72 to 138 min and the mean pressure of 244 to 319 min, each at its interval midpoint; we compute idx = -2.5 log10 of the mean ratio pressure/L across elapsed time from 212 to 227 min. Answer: -0.07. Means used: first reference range 20.7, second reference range 21.5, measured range 22.6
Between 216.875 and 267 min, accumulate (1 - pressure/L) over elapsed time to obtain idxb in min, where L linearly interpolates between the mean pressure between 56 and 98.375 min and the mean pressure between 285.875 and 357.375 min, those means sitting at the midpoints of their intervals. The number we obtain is -0.9 min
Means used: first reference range 22.6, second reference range 21.3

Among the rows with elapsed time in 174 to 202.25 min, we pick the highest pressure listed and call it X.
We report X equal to 21.71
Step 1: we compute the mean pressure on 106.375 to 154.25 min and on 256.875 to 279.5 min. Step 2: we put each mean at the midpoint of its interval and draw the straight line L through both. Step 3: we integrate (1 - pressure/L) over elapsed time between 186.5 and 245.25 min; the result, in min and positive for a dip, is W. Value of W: -2.4 min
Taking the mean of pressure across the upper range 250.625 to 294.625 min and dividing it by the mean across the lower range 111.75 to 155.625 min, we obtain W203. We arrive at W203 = 1.08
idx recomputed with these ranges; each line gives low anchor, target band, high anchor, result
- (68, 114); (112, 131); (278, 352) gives 0.14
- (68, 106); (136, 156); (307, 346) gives 0.02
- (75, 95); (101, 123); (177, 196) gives 0.17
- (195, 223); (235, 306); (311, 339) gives -0.01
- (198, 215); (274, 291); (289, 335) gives -0.02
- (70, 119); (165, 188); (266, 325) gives -0.01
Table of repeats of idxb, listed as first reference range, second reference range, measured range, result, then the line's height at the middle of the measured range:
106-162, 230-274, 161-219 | -1.69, 21.1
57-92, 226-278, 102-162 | 5.52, 22.4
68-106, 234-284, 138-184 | 0.65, 22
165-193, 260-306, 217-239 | -1.04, 21.5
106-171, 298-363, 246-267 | -0.78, 21.1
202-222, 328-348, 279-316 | 0.89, 21.7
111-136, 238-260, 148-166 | -2.01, 19.8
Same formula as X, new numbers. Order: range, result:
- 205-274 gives 22.99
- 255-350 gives 22.27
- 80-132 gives 23.19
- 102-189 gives 22.51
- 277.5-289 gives 21.97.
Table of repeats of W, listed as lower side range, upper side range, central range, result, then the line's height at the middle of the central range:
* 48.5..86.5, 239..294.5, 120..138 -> 1.99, 22.3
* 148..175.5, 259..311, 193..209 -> 0.21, 21.8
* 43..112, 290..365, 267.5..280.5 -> -0.14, 21.5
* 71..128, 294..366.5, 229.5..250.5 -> -0.89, 21.2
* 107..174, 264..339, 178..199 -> -0.52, 20.8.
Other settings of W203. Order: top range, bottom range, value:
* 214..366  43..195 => 1.01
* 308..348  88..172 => 1.02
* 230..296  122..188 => 1.03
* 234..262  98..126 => 1.14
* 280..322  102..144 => 1.07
